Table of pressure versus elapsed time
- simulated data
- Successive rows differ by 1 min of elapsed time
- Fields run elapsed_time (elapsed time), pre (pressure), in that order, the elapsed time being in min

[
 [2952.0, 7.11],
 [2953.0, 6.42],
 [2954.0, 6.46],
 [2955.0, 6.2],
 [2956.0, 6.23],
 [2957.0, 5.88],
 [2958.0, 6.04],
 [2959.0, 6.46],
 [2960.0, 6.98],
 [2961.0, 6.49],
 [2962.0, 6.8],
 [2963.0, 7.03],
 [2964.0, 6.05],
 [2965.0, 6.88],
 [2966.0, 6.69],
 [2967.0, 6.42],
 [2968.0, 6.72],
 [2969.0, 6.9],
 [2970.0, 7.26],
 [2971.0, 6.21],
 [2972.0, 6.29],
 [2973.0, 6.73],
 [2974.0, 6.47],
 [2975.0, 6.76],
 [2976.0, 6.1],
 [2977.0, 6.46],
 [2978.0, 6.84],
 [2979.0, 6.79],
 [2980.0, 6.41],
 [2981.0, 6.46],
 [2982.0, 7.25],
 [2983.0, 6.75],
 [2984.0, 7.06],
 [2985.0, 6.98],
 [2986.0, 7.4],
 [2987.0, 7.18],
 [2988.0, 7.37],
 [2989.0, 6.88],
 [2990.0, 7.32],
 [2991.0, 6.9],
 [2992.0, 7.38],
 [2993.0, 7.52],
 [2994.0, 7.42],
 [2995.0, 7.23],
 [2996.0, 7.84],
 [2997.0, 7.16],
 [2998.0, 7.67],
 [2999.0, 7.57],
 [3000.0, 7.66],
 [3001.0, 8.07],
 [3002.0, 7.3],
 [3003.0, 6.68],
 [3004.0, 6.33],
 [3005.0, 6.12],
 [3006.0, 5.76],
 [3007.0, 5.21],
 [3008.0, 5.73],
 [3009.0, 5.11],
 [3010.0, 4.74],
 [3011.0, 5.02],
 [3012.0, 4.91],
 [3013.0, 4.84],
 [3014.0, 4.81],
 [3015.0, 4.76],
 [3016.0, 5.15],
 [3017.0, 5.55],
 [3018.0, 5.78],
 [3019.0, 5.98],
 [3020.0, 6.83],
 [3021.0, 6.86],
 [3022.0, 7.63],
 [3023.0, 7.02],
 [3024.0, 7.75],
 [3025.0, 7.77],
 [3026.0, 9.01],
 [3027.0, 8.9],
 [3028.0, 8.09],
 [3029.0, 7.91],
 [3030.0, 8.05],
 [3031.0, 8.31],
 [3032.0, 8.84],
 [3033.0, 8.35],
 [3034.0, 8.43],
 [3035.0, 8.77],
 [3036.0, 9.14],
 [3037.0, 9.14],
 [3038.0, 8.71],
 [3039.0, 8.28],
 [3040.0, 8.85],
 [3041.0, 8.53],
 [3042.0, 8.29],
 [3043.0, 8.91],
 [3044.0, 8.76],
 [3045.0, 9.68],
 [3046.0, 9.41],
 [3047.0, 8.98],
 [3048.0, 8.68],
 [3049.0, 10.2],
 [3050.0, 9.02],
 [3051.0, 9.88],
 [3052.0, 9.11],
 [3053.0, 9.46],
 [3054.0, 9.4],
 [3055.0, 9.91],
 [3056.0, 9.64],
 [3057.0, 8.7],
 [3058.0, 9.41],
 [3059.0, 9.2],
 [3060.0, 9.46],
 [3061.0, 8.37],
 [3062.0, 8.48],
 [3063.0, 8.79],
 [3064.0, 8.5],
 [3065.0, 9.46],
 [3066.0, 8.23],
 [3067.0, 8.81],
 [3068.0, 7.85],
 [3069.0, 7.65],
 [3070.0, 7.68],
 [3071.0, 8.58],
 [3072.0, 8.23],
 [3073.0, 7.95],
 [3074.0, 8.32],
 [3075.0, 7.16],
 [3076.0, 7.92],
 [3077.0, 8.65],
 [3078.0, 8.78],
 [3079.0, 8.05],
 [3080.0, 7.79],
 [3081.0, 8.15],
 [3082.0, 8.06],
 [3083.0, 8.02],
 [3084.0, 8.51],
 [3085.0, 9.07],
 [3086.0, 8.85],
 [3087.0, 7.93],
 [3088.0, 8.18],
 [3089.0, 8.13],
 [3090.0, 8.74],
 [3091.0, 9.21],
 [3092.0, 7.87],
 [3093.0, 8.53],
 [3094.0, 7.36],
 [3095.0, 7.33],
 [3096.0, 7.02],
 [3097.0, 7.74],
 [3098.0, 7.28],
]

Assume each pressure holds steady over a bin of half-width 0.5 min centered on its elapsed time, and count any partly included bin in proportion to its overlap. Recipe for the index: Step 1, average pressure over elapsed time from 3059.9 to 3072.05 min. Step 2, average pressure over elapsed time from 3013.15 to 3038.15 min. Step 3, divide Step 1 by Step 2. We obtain 1.13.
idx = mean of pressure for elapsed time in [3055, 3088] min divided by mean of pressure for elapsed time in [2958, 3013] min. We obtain 1.3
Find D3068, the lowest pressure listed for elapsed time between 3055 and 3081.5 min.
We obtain 7.16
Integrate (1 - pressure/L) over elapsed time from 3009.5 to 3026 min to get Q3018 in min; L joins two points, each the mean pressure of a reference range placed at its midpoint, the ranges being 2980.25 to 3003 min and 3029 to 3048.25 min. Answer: 4.17 min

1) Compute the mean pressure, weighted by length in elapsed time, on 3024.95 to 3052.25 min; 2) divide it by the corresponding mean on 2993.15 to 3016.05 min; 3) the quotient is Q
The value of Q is 1.41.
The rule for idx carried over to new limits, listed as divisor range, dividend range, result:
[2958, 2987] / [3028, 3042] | 1.27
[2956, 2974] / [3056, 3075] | 1.30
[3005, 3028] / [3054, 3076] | 1.39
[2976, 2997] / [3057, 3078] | 1.20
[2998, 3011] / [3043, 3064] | 1.45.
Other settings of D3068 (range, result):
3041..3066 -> 8.23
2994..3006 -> 5.76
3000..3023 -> 4.74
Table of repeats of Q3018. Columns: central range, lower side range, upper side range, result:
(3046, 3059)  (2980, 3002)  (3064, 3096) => -2.36 min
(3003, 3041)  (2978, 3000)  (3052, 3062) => 5.65 min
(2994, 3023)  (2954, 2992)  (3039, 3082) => 4.79 min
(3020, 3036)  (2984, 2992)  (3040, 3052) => 0.76 min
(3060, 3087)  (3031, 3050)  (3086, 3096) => 0.20 min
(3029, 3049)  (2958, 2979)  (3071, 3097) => -3.18 min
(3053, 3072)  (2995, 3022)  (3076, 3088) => -2.56 min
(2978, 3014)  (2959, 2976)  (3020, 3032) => 2.89 min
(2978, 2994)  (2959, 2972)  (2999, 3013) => -1.73 min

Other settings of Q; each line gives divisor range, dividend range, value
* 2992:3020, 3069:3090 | 1.31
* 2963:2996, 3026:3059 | 1.30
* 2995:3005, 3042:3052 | 1.26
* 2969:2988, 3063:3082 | 1.22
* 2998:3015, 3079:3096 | 1.36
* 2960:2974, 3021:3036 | 1.23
